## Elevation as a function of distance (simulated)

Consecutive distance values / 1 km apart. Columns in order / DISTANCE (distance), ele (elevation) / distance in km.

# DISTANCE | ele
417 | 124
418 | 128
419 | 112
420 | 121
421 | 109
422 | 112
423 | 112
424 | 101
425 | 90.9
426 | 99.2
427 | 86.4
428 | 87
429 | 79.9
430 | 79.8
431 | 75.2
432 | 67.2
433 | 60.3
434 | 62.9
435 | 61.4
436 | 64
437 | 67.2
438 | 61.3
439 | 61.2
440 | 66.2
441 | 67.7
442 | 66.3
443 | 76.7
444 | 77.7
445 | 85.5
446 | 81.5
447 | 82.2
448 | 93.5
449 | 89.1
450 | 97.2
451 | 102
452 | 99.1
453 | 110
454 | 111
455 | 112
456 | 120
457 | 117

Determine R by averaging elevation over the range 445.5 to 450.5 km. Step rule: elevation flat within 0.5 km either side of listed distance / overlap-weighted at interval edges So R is 88.7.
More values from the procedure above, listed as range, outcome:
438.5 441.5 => 65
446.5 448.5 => 87.8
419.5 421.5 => 115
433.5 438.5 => 63.4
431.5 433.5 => 63.8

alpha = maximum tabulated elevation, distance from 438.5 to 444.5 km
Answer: 77.7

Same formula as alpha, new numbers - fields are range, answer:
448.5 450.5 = 97.2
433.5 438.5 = 67.2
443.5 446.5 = 85.5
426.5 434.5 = 87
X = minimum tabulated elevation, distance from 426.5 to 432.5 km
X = 67.2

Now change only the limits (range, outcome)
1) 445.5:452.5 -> 81.5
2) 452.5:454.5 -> 110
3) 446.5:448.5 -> 82.2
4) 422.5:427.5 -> 86.4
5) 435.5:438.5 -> 61.3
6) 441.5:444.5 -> 66.3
